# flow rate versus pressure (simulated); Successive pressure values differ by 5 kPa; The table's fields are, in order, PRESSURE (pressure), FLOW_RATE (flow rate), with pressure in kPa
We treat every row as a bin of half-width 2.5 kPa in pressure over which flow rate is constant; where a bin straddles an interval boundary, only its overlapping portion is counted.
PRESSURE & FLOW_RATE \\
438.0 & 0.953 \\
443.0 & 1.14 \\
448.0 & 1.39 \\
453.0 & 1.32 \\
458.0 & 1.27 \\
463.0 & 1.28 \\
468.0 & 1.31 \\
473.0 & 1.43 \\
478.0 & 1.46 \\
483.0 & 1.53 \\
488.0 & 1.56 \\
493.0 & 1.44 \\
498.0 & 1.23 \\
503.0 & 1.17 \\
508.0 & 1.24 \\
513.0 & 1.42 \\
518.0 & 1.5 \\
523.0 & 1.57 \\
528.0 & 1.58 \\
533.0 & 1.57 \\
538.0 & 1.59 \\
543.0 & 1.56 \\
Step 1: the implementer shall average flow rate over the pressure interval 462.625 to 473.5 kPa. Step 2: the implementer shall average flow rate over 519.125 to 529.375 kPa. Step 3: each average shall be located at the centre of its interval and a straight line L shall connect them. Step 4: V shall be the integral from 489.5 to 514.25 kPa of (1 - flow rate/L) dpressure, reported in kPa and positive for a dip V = 2.8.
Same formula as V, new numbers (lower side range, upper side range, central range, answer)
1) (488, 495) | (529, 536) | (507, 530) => 1.0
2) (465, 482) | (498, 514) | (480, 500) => -1.7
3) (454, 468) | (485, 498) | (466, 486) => -1.0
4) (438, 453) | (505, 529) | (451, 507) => -1.4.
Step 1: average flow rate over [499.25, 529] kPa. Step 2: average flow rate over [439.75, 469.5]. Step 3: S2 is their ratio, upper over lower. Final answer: 1.1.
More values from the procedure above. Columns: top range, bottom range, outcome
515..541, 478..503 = 1.10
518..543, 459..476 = 1.17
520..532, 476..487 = 1.04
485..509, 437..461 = 1.09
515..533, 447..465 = 1.18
